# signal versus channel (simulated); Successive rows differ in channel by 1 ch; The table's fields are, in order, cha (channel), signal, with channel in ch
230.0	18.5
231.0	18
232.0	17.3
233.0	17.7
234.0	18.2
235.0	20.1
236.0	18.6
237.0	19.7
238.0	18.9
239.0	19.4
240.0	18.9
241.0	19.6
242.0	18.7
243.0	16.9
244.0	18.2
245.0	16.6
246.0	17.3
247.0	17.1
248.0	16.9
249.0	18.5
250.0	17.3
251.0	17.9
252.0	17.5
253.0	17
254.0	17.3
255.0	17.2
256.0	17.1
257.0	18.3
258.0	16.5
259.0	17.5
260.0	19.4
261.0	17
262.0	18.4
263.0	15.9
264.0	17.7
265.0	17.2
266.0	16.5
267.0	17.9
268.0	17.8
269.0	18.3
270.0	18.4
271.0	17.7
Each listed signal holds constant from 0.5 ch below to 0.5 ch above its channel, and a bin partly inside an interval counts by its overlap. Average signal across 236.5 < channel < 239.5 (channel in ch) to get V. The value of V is 19.3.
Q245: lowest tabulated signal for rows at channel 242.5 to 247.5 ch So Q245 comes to 16.6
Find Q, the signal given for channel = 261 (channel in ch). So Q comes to 17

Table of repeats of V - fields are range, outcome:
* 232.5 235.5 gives 18.7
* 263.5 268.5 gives 17.4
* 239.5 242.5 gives 19.1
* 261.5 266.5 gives 17.1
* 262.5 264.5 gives 16.8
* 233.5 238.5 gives 19.1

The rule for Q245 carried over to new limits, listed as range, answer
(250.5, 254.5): 17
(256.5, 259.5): 16.5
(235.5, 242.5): 18.6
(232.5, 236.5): 17.7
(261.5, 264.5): 15.9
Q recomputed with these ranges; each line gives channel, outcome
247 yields 17.1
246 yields 17.3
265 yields 17.2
